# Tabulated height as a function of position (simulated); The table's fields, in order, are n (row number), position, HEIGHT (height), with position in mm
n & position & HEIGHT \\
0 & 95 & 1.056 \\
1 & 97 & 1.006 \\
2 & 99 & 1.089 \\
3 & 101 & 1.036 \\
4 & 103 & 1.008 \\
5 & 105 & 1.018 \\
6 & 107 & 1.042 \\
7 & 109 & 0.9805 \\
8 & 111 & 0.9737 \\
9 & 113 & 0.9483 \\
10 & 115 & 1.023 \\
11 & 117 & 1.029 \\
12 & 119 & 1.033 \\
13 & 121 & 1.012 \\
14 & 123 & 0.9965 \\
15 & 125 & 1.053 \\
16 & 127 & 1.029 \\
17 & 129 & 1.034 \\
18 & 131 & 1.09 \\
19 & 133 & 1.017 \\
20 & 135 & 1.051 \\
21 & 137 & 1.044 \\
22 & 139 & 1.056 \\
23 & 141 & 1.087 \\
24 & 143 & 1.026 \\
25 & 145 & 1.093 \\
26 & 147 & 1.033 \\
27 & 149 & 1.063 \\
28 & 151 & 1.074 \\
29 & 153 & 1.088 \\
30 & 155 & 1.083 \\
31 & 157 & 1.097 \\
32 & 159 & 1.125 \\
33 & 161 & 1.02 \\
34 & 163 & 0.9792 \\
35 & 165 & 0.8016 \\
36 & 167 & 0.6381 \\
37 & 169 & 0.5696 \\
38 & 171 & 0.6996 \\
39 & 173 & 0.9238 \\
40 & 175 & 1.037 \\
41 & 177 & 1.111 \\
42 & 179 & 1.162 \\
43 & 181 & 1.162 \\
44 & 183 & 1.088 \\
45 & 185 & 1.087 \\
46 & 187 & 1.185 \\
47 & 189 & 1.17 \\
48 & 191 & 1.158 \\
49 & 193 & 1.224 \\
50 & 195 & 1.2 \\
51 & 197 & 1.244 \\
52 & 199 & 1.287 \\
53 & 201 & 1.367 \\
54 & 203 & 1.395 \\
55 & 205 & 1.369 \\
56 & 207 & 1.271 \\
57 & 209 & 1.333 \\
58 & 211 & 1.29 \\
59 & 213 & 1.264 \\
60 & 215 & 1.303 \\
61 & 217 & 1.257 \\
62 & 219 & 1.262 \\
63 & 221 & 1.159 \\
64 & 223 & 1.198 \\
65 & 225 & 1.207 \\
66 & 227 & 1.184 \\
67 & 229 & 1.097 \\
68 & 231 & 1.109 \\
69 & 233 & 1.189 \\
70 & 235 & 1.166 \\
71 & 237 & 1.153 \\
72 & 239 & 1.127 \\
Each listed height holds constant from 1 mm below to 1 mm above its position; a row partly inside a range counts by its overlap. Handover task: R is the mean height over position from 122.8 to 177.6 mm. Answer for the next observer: 0.996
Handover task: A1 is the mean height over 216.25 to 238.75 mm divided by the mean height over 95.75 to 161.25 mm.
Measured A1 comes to 1.1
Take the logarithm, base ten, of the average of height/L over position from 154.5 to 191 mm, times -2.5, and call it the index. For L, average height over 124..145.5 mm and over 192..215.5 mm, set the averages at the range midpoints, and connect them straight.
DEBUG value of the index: 0.187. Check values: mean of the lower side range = 1.05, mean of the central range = 1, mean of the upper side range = 1.3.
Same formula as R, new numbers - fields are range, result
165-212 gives 1.12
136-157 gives 1.07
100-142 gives 1.03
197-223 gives 1.29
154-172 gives 0.89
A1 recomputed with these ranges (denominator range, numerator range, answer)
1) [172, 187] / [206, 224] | 1.16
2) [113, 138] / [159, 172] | 0.79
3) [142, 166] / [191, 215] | 1.24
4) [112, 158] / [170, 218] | 1.14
